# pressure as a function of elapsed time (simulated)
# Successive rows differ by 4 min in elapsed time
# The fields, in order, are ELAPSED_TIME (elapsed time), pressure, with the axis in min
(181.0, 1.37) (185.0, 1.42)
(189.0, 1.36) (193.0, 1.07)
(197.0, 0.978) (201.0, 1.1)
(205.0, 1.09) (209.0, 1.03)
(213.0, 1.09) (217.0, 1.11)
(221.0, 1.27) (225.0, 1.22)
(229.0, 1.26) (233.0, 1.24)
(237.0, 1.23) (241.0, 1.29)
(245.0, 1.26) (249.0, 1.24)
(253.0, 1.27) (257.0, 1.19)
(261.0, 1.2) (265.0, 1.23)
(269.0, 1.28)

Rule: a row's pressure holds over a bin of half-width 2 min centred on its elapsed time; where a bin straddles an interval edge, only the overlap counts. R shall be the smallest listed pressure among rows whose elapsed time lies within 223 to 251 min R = 1.22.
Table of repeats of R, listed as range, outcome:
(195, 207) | 0.978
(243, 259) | 1.19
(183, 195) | 1.07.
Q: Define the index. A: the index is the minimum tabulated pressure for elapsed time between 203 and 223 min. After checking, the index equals 1.03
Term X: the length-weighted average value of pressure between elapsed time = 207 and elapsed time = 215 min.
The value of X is 1.06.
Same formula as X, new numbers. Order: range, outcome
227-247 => 1.26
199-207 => 1.1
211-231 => 1.19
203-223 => 1.12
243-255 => 1.26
